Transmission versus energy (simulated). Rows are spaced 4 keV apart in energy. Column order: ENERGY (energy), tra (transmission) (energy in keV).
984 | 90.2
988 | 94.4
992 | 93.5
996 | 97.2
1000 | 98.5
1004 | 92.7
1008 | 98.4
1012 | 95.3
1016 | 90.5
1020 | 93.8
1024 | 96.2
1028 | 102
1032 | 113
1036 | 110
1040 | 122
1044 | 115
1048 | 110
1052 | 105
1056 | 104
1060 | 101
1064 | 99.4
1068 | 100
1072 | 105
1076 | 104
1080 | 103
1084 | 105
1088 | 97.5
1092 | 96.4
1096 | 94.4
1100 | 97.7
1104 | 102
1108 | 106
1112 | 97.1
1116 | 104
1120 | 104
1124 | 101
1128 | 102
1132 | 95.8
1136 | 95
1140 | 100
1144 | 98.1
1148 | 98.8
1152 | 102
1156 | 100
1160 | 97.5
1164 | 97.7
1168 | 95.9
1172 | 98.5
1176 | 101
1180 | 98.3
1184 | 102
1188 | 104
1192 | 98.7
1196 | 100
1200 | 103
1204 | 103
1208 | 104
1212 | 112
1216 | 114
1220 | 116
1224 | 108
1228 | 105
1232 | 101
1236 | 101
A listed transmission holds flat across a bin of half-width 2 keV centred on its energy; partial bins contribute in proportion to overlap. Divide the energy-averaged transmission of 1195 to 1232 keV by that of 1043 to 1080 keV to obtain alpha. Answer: 1.03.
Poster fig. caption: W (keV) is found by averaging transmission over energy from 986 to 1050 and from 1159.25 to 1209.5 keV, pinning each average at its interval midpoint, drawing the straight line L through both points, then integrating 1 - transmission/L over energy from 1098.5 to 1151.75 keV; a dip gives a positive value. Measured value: 0.26 keV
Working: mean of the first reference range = 101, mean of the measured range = 100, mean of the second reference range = 100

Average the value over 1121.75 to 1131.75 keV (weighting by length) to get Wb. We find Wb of 101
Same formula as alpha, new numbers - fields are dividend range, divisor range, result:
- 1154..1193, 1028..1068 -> 0.92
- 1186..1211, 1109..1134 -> 1.02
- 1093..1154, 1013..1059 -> 0.95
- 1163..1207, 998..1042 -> 0.99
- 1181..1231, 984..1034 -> 1.09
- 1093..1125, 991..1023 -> 1.06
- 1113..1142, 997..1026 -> 1.05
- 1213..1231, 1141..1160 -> 1.11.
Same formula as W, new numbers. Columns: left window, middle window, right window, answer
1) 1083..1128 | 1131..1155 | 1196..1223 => 1.1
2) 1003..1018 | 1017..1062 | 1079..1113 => -4.7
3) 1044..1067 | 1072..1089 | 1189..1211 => 0.2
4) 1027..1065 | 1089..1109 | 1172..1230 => 1.6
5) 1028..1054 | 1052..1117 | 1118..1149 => 2.9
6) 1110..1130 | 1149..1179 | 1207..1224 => 2.1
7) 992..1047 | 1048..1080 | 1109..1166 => -0.7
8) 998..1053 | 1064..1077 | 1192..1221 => 0.2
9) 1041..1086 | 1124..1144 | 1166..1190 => 0.7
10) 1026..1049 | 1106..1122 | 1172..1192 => 0.5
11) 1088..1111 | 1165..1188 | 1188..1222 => 1.1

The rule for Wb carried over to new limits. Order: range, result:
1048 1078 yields 103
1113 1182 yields 99.4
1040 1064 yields 108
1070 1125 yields 101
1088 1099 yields 96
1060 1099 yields 100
